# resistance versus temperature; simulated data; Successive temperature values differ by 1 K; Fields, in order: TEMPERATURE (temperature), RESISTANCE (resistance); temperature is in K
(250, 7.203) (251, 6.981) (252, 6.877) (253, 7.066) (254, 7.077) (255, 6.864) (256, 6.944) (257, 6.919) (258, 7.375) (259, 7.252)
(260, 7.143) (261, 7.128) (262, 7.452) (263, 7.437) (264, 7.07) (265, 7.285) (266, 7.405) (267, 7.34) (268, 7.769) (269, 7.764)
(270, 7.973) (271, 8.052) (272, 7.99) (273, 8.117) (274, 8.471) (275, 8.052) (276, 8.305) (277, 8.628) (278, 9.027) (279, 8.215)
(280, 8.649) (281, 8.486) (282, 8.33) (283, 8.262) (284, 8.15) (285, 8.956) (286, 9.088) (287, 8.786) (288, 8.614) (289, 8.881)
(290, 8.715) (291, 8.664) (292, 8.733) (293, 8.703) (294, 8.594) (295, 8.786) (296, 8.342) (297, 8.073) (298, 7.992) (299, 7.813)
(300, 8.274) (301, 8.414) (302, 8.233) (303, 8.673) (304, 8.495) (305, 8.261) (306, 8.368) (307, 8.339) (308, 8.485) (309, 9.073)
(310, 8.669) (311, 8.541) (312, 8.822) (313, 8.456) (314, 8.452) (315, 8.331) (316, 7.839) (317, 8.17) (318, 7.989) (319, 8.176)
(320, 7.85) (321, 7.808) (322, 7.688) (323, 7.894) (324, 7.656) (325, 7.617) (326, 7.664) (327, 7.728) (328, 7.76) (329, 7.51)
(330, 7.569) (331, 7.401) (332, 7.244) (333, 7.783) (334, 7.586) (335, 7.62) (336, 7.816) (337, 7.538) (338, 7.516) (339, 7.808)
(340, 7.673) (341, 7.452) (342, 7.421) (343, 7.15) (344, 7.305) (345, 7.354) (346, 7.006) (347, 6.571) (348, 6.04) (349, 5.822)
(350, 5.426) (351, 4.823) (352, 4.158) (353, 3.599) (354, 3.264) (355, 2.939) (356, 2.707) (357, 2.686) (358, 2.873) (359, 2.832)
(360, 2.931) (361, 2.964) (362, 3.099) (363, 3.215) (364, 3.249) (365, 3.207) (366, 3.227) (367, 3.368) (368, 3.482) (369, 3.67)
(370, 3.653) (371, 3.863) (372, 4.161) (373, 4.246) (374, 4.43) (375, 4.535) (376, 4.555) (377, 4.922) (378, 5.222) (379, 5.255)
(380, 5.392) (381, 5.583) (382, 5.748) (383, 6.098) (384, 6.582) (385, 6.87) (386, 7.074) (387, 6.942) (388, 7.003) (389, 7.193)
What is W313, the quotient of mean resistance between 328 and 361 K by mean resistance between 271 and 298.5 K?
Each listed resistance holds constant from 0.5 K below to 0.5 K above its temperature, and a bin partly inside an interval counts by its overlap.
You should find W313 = 0.70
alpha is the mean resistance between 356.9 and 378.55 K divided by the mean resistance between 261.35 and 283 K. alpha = 0.46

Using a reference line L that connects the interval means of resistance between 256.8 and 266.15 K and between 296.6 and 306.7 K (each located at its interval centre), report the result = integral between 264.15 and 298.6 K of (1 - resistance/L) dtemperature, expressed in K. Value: -2.5 K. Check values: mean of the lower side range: 7.25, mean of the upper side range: 8.26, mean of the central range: 8.32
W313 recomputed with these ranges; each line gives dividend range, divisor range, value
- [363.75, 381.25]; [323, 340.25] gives 0.55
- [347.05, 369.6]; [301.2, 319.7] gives 0.44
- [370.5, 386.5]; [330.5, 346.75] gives 0.71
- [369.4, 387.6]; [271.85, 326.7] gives 0.63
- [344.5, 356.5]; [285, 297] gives 0.57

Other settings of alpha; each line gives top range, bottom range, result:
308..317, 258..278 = 1.10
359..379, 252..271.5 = 0.52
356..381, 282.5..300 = 0.45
